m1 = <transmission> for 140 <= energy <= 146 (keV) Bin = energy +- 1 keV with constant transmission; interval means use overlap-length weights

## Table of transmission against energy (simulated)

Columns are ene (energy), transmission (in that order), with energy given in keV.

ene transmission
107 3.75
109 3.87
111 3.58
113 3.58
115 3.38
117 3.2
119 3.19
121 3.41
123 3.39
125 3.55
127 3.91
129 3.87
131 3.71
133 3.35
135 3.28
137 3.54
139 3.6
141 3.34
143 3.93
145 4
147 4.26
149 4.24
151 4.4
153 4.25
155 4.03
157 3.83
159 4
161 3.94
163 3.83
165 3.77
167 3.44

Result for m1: 3.76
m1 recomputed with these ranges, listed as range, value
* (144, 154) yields 4.23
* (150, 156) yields 4.23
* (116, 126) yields 3.35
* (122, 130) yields 3.68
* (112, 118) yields 3.39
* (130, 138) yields 3.47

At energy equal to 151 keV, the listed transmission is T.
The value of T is 4.4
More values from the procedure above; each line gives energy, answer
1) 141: 3.34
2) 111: 3.58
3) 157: 3.83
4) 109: 3.87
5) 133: 3.35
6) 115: 3.38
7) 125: 3.55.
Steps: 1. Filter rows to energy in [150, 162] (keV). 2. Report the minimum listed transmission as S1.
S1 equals 3.83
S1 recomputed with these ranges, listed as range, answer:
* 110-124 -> 3.19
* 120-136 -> 3.28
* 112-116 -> 3.38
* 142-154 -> 3.93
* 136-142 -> 3.34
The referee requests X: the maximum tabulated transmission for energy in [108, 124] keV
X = 3.87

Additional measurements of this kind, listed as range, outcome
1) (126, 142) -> 3.91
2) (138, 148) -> 4.26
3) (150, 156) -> 4.4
